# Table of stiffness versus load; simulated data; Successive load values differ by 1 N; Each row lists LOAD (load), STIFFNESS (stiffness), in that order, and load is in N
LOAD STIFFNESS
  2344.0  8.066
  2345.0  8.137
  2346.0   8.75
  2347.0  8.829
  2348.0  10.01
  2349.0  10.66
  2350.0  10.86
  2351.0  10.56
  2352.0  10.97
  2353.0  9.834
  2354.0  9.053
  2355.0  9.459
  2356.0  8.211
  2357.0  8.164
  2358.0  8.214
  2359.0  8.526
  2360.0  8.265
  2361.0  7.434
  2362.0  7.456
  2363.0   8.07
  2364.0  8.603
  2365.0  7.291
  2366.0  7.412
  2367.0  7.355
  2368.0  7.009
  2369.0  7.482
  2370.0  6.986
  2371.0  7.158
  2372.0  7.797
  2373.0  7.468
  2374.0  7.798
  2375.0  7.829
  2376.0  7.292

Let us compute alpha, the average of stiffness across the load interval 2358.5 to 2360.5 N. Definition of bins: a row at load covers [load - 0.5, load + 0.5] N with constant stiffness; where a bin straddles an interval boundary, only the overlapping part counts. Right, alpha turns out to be 8.4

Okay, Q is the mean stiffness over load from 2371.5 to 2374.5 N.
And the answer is 7.69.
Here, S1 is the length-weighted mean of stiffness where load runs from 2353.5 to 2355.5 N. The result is 9.26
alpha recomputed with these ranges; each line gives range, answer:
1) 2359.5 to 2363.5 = 7.81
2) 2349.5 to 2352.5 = 10.8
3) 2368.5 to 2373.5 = 7.38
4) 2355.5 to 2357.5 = 8.19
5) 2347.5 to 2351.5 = 10.5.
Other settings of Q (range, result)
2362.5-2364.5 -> 8.34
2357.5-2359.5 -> 8.37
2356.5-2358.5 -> 8.19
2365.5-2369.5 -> 7.31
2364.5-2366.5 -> 7.35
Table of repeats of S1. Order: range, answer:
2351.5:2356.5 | 9.51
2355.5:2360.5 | 8.28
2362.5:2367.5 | 7.75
